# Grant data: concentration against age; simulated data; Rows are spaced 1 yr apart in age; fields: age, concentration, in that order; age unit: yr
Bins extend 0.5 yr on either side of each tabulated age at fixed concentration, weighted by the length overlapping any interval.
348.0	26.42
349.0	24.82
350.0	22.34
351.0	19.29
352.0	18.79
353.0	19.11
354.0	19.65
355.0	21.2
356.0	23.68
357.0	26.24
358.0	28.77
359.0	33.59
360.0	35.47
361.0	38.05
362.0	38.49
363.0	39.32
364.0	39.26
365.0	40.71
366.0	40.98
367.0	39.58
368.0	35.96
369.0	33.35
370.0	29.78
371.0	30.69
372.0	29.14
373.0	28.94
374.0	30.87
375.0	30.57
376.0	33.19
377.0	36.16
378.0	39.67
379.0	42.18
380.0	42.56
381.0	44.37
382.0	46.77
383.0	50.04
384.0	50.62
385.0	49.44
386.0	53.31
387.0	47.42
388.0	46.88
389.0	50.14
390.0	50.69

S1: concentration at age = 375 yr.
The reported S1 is 30.57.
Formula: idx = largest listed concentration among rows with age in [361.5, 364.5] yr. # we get 39.32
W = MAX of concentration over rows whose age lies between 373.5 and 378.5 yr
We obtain 39.67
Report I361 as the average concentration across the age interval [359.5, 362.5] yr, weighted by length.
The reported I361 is 37.3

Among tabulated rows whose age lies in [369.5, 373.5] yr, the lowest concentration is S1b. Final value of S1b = 28.94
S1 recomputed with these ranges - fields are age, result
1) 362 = 38.49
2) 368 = 35.96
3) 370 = 29.78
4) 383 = 50.04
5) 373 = 28.94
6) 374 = 30.87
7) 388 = 46.88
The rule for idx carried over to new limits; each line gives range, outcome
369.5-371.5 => 30.69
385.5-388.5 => 53.31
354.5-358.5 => 28.77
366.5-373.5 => 39.58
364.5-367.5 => 40.98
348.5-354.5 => 24.82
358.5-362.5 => 38.49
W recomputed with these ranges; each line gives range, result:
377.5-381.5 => 44.37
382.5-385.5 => 50.62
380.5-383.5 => 50.04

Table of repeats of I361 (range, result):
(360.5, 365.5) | 39.2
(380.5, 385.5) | 48.2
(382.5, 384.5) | 50.3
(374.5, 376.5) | 31.9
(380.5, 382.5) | 45.6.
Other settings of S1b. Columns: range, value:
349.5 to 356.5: 18.79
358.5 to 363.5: 33.59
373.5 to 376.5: 30.57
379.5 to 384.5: 42.56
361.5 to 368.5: 35.96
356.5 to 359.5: 26.24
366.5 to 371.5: 29.78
